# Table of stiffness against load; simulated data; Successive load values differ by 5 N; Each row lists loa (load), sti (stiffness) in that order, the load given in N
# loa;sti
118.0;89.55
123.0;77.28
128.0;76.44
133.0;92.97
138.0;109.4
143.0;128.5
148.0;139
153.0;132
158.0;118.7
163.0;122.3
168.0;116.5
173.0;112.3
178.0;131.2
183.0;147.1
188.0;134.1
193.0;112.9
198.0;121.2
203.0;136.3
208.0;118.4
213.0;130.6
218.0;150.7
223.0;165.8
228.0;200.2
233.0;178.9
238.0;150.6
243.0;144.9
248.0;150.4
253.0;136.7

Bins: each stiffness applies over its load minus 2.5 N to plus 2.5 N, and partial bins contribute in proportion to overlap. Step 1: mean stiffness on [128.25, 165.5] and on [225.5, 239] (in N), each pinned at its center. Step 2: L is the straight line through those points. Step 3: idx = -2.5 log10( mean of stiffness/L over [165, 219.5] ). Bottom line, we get 0.17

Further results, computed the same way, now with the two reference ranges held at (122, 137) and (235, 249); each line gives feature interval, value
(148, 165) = -0.25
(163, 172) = -0.10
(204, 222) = -0.02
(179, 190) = -0.20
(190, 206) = 0.01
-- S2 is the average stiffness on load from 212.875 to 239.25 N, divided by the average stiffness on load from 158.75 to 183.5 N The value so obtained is 1.3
